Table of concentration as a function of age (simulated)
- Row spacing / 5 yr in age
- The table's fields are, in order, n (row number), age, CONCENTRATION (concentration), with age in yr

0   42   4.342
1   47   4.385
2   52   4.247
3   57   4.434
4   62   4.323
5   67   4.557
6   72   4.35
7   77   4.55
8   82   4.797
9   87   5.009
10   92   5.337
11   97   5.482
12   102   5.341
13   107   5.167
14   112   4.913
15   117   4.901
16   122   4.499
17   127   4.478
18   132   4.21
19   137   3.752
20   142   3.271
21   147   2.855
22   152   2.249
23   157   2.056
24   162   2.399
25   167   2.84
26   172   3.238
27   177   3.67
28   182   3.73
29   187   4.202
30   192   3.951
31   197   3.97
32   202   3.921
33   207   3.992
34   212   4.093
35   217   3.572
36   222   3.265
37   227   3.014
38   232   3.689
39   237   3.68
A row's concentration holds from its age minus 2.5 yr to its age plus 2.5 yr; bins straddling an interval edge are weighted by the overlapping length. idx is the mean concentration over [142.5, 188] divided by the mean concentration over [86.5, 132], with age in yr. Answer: 0.60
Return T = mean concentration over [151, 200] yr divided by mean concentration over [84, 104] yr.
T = 0.62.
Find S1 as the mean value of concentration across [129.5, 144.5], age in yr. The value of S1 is 3.74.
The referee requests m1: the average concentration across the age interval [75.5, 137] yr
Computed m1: 4.85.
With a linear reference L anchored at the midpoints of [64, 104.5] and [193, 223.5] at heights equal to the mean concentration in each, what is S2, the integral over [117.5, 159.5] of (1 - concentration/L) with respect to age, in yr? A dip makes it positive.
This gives 9.2 yr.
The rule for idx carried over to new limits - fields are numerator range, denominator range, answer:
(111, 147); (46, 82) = 0.94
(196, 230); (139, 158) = 1.37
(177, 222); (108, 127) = 0.81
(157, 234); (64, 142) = 0.75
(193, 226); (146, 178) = 1.39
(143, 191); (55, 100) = 0.64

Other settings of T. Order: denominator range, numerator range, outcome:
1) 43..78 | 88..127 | 1.15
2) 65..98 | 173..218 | 0.80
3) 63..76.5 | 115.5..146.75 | 0.91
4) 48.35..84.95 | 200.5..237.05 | 0.82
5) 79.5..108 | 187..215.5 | 0.77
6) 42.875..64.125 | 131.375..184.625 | 0.71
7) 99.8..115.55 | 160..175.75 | 0.57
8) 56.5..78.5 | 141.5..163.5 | 0.57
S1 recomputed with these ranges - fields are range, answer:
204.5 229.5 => 3.59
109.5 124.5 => 4.77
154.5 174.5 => 2.63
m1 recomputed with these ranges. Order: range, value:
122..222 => 3.52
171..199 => 3.82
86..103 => 5.31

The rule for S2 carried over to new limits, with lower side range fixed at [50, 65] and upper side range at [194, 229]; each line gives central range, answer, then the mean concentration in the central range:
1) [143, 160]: 6.4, 2.47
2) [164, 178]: 2.5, 3.17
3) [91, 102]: -3.2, 5.4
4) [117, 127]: -1.3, 4.59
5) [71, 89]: -1.9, 4.69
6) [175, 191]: -0.3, 3.88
